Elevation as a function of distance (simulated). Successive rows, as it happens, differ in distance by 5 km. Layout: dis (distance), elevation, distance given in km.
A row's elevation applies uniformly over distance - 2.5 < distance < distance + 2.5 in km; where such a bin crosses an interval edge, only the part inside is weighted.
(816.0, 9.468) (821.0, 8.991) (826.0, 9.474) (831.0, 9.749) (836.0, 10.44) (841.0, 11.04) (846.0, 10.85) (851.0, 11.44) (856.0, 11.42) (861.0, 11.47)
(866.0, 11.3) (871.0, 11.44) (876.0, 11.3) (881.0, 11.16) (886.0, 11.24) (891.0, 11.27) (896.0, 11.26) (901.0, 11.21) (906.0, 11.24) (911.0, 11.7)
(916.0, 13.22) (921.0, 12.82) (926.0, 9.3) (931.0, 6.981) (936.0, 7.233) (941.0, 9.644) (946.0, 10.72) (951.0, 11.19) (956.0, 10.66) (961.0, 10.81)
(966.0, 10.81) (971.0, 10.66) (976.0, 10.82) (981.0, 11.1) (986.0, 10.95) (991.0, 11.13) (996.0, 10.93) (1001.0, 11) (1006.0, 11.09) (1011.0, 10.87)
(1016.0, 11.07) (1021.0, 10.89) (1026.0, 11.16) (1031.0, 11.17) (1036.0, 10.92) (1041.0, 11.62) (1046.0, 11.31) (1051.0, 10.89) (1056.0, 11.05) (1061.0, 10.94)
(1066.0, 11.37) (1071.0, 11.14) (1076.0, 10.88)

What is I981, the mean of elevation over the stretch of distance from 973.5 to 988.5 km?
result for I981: 11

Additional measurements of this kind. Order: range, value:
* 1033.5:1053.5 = 11.2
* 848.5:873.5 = 11.4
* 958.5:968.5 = 10.8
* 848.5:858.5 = 11.4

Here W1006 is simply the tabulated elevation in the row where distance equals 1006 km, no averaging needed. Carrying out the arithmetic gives 11.09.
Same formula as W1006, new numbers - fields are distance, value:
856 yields 11.42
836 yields 10.44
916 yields 13.22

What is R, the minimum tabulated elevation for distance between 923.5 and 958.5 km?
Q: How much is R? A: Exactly 6.981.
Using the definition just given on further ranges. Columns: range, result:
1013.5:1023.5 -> 10.89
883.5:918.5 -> 11.21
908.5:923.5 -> 11.7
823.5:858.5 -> 9.474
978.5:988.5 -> 10.95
